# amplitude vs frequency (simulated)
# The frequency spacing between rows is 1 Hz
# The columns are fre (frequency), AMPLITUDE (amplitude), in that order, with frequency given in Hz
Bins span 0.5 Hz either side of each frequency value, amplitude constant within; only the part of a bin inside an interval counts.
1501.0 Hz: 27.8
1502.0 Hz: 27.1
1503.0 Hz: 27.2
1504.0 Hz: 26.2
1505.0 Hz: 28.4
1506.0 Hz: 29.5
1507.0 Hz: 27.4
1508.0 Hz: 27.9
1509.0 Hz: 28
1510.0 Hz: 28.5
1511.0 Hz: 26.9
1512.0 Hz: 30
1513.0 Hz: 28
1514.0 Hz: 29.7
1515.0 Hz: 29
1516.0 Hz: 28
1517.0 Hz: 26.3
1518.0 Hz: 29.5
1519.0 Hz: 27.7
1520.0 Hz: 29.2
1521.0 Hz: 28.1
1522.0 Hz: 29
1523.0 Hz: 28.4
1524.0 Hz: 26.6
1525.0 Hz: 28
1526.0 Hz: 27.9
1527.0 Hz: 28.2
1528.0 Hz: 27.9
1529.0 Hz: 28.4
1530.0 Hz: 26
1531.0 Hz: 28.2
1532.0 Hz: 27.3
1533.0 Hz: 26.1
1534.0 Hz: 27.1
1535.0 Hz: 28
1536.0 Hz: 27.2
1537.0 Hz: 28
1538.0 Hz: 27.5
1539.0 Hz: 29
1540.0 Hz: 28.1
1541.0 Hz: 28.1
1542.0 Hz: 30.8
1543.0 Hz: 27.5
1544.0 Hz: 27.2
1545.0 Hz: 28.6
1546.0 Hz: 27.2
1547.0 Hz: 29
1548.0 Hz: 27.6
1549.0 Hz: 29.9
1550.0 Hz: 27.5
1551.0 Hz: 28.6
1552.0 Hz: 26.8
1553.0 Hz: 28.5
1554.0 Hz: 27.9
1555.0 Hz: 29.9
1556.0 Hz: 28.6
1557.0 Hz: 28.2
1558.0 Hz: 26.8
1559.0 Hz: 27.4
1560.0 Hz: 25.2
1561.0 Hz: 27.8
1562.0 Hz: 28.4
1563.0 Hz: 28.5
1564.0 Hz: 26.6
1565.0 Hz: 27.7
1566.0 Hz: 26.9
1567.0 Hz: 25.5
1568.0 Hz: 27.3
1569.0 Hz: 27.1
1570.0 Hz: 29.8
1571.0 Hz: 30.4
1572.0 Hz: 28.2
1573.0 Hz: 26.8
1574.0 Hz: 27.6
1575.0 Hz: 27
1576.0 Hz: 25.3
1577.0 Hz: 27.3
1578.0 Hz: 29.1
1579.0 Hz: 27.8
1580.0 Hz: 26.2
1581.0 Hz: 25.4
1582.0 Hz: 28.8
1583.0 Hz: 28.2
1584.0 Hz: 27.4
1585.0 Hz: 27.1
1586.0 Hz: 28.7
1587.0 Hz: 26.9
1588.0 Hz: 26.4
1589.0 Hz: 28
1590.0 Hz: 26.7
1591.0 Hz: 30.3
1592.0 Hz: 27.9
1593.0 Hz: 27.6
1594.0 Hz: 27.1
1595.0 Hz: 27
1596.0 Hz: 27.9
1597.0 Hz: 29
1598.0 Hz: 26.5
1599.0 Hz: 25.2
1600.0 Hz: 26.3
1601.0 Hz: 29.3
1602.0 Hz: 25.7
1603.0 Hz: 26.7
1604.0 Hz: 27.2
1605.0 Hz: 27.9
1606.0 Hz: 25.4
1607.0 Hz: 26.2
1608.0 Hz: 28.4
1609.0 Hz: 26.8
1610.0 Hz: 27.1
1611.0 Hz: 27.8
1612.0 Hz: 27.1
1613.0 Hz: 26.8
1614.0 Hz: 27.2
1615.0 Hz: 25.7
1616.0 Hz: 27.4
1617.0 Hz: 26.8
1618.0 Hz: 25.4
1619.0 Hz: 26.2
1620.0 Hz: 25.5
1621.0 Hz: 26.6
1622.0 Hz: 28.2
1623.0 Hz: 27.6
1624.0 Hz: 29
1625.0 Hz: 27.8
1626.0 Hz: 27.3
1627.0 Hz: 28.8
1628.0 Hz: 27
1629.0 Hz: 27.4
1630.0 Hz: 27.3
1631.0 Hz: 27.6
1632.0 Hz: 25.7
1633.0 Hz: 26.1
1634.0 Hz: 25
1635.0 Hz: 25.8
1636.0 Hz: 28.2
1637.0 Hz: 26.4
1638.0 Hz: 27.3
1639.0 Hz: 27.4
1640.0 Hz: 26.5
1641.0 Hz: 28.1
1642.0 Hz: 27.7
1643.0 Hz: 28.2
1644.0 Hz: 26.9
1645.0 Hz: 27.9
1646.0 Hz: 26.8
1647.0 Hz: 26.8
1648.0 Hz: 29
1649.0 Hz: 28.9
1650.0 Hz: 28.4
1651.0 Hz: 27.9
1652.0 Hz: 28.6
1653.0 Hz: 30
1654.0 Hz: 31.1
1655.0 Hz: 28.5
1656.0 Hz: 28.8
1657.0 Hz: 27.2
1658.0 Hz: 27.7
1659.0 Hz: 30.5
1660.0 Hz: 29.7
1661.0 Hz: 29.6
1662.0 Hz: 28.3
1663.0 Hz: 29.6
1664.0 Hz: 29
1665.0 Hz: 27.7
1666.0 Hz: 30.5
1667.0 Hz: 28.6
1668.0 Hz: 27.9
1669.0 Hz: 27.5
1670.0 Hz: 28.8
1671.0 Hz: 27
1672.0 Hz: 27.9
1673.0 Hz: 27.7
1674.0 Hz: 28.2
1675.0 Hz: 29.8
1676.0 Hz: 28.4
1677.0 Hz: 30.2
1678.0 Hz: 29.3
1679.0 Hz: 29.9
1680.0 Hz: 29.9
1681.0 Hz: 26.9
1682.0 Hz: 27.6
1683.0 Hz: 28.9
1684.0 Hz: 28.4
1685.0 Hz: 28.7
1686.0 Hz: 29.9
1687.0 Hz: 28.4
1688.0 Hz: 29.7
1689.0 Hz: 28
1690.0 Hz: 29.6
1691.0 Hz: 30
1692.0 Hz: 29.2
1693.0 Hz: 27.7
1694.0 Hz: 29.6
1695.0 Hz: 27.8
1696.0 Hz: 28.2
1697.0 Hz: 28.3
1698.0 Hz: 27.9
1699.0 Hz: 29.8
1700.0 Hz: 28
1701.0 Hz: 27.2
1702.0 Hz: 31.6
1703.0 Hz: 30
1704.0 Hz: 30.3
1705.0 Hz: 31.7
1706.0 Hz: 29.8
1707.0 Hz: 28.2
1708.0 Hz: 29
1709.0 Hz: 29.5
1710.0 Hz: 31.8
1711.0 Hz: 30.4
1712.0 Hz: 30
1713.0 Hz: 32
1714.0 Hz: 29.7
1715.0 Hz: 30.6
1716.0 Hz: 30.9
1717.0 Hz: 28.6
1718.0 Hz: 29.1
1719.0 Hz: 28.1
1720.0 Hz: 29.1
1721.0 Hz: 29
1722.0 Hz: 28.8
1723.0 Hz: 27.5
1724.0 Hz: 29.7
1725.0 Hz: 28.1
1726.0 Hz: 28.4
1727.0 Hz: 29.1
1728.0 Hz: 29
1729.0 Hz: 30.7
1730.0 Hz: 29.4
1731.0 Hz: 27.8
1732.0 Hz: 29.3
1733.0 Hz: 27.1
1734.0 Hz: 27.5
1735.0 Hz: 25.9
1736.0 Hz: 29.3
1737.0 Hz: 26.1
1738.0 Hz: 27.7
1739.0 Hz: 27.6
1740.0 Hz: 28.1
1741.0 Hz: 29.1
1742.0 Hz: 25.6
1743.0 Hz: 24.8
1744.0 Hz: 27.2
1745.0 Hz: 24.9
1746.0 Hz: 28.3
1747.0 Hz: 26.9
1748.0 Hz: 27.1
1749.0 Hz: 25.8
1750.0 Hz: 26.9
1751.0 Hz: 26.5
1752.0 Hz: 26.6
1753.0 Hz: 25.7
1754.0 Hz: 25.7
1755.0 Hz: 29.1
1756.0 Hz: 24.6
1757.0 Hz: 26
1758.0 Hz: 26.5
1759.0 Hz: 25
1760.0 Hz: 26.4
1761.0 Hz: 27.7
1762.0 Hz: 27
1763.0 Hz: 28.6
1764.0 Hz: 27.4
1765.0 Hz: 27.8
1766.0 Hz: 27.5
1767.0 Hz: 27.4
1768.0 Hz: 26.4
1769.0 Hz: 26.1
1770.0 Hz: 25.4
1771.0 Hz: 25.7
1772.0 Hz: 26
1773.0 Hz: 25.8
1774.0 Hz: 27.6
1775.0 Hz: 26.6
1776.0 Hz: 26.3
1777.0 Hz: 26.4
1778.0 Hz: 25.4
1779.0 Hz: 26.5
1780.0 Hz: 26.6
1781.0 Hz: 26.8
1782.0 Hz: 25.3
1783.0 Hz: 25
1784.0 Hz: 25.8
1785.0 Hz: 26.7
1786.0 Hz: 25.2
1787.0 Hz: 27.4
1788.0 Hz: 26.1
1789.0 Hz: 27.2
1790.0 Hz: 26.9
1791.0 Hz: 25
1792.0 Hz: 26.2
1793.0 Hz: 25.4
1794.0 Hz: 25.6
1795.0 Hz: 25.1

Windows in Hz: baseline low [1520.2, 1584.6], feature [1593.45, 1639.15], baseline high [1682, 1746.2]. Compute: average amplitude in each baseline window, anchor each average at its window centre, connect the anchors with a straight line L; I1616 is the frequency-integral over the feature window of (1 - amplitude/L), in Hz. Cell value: 1.90 Hz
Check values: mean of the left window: 27.8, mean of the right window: 28.8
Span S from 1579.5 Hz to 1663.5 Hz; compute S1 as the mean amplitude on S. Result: 27.5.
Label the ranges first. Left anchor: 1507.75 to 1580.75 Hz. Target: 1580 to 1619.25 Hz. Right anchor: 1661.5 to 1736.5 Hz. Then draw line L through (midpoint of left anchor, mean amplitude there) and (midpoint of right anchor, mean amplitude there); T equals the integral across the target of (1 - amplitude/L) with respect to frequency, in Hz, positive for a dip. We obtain 1.5 Hz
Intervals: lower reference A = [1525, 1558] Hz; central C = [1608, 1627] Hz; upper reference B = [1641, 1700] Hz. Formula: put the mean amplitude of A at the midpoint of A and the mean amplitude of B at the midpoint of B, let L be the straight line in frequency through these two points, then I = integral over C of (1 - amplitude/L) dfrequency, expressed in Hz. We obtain 0.9 Hz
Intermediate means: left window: 28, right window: 28.6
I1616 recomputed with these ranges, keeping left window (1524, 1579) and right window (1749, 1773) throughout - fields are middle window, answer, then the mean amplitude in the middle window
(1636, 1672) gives -1.5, 28.3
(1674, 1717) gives -3.8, 29.3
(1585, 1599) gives 0.0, 27.6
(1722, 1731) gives -0.7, 28.9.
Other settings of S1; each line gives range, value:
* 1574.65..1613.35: 27.3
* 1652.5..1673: 28.8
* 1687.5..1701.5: 28.6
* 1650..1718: 29.1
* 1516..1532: 27.9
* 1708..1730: 29.5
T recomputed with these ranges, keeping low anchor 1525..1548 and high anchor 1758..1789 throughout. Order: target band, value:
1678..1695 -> -1.2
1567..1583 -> 0.1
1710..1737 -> -2.3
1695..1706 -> -1.0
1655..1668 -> -0.8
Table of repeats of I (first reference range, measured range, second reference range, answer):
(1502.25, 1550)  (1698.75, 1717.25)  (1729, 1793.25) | -2.0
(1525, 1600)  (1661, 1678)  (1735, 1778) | -0.9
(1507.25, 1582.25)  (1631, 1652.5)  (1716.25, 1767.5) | 0.3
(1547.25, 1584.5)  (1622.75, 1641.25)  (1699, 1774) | 0.4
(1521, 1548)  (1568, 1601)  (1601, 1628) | -0.2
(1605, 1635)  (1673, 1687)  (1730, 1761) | -1.0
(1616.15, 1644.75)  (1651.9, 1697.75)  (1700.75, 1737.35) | -1.1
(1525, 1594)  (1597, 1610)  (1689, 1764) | 0.5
